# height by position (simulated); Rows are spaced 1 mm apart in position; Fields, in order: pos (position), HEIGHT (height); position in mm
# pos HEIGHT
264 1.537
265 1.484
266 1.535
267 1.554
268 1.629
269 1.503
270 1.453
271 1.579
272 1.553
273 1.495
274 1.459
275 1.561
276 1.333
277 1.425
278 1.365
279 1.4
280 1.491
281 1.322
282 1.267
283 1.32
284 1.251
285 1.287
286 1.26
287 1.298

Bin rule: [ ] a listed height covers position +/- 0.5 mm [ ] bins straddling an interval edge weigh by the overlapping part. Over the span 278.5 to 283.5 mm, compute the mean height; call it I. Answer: 1.36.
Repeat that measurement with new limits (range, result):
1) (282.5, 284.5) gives 1.29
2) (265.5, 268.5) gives 1.57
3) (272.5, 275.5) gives 1.51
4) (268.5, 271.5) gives 1.51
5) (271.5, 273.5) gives 1.52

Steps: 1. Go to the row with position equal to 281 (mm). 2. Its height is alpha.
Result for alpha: 1.322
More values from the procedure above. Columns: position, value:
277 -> 1.425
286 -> 1.26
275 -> 1.561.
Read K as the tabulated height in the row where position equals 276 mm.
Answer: 1.333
